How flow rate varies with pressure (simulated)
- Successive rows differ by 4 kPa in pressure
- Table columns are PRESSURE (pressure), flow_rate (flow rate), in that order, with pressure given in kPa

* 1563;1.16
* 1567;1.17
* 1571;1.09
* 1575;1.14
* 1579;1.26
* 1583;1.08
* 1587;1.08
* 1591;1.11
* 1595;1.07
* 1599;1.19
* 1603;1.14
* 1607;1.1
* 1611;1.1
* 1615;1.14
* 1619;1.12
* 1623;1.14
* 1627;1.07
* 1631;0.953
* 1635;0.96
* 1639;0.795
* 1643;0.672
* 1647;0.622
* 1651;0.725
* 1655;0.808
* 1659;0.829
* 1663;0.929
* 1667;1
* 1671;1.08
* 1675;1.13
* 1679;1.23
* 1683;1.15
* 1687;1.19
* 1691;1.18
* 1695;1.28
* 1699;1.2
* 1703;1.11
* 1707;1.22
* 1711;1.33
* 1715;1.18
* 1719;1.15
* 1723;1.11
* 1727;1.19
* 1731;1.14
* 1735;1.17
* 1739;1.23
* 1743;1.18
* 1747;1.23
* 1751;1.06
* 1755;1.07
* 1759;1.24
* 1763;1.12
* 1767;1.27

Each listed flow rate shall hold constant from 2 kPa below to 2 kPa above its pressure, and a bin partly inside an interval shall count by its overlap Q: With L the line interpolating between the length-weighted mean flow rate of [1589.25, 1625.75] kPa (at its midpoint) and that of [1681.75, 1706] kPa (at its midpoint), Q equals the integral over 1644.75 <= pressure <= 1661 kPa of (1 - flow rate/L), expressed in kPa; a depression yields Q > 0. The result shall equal 5.79 kPa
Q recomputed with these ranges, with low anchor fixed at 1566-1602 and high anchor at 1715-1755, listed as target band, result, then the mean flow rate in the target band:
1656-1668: 2.5 kPa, 0.903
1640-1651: 4.5 kPa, 0.675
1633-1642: 2.3 kPa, 0.855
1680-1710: -1.2 kPa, 1.2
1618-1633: 0.9 kPa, 1.07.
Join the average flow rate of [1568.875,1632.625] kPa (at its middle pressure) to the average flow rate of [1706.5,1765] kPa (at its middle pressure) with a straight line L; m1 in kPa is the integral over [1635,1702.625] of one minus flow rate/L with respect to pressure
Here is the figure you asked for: 9.1 kPa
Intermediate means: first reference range 1.11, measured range 0.991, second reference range 1.17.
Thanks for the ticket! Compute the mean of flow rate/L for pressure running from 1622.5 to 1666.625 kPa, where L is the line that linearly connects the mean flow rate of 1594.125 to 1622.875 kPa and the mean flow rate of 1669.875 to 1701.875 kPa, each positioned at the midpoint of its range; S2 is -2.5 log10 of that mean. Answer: 0.32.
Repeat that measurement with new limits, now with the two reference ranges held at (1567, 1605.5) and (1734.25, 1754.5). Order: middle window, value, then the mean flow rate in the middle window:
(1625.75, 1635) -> 0.148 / 0.996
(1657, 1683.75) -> 0.104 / 1.05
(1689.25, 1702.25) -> -0.050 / 1.21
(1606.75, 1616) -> 0.023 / 1.11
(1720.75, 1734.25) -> 0.013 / 1.15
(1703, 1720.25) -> -0.047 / 1.21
